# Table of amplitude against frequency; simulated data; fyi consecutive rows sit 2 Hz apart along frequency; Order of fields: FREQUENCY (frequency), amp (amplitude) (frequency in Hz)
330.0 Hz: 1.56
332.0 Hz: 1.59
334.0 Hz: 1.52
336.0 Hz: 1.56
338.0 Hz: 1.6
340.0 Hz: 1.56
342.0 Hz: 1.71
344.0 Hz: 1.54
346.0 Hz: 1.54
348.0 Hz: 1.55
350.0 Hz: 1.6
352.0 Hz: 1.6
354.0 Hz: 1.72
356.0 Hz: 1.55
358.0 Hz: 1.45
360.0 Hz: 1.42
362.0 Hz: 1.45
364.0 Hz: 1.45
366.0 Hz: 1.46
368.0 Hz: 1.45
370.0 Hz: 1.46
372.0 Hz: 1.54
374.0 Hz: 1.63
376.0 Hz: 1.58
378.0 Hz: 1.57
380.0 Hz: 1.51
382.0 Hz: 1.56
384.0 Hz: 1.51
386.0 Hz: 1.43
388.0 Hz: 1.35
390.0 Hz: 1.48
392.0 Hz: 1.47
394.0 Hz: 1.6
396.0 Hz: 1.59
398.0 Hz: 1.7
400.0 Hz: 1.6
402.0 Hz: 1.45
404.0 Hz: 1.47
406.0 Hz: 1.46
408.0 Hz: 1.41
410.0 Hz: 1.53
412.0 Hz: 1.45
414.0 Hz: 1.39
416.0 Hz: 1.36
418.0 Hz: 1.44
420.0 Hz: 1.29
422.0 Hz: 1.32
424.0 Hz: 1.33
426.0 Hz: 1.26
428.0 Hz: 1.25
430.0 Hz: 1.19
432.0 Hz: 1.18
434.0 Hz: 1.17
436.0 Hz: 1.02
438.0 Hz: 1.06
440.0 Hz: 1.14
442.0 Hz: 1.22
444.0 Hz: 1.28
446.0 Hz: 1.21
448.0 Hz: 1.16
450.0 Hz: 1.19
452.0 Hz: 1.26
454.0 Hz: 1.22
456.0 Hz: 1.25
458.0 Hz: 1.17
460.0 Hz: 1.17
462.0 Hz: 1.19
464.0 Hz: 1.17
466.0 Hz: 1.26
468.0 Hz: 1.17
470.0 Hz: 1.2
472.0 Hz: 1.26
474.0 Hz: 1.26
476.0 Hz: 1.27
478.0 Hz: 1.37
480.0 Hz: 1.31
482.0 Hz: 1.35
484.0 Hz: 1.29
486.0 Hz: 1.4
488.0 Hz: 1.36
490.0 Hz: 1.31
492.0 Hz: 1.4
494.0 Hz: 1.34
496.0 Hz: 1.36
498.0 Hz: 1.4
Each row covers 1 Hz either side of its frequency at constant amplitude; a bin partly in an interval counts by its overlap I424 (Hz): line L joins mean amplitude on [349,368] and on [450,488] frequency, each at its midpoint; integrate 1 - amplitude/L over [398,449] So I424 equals 2.0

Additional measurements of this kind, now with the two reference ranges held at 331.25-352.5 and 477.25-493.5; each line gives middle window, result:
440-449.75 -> 1.4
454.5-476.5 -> 2.6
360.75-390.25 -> 0.6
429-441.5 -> 2.6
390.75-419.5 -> -0.3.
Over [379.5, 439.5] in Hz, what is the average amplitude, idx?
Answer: 1.39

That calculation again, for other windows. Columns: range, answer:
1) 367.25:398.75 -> 1.53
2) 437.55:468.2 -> 1.2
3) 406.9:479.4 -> 1.25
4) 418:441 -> 1.21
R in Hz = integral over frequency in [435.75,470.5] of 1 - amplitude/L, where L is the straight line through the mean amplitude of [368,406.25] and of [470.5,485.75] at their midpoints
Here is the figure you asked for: 4.4 Hz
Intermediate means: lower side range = 1.52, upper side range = 1.3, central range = 1.19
